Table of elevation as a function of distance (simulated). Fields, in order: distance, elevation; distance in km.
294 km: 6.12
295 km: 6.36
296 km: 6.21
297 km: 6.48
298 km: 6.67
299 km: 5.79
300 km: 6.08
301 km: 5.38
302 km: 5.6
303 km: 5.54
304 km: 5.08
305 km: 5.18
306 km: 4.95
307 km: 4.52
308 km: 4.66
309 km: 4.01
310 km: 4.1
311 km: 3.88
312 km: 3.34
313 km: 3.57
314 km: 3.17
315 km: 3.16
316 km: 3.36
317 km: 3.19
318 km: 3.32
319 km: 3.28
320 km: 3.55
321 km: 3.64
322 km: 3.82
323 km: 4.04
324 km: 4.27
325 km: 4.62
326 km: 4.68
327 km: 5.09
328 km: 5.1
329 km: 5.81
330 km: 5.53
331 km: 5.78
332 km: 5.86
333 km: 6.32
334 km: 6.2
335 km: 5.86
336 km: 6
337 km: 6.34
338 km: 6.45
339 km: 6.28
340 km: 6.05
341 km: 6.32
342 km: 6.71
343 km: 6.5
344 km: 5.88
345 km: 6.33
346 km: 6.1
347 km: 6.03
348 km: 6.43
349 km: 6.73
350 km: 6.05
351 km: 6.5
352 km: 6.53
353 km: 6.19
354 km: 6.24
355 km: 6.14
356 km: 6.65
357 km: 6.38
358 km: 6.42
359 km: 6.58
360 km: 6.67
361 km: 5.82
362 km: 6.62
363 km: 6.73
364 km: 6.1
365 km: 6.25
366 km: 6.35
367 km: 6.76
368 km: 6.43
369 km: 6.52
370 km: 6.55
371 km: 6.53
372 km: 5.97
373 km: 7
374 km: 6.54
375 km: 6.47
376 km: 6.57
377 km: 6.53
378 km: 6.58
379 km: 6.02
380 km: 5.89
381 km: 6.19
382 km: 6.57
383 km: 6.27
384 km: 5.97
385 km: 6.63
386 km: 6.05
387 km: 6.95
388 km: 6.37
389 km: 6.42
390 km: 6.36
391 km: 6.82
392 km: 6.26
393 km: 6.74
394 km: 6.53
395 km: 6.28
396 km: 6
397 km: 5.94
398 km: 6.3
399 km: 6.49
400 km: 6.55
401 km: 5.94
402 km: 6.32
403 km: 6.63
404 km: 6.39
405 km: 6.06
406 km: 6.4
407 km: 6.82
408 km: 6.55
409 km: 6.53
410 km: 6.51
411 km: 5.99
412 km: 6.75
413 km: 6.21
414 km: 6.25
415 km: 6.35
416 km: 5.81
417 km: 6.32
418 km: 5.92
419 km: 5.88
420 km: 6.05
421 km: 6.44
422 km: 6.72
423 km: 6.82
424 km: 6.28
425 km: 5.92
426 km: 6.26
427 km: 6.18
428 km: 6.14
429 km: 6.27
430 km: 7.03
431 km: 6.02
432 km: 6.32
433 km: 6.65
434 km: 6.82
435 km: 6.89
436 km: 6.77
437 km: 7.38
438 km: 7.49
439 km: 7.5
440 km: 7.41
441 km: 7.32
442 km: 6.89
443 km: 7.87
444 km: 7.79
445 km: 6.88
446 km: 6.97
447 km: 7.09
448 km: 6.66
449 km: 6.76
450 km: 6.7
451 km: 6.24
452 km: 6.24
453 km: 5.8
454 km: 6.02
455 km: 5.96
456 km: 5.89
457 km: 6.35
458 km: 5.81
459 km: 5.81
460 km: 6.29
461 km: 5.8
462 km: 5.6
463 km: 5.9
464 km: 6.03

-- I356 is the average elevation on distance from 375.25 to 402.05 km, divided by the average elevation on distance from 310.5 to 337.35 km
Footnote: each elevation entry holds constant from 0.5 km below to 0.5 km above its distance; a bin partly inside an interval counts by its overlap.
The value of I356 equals 1.4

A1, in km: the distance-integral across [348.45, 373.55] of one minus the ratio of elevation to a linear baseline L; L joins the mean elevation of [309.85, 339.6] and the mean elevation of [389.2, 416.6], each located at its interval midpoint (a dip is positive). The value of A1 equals -4.51 km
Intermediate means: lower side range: 4.66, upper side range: 6.36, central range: 6.43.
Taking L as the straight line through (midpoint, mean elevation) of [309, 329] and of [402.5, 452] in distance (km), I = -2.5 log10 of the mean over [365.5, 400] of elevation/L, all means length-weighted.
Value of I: -0.17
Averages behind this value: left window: 3.9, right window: 6.61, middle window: 6.41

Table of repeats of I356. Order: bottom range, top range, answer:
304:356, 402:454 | 1.27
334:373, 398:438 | 1.01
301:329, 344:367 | 1.50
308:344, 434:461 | 1.38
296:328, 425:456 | 1.50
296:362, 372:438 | 1.19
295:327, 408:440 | 1.43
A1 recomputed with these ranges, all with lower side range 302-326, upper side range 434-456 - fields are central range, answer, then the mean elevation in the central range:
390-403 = -1.20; 6.36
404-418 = -0.47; 6.34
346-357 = -3.35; 6.34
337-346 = -3.21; 6.3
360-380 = -4.48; 6.43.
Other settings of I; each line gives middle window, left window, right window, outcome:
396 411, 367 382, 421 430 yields 0.01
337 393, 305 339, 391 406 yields -0.15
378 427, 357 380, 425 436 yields 0.02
